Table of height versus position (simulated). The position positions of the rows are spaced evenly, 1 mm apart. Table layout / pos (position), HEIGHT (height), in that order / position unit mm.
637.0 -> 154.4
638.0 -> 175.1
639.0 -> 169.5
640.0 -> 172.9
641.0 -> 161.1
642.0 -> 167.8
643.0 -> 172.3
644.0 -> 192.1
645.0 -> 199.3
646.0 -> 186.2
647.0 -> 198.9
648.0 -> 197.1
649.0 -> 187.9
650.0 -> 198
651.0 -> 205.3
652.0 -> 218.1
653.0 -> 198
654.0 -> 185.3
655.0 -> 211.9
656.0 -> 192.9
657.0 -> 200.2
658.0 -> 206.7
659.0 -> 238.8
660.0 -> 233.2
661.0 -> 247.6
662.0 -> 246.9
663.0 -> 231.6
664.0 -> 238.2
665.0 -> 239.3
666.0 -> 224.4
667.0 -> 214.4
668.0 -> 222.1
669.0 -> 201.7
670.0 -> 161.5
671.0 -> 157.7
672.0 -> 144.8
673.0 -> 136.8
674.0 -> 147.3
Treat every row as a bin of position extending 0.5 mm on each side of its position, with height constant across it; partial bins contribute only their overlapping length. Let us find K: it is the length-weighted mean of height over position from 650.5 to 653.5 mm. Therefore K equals 207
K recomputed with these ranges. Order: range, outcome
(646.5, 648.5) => 198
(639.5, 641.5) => 167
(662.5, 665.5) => 236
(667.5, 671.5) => 186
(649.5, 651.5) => 202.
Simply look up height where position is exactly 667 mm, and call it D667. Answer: 214.4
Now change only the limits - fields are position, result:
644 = 192.1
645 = 199.3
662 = 246.9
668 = 222.1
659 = 238.8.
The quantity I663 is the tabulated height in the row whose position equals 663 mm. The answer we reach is 231.6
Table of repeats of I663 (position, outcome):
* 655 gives 211.9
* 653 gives 198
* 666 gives 224.4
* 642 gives 167.8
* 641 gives 161.1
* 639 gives 169.5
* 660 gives 233.2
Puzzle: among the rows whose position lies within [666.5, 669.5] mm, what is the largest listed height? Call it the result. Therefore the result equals 222.1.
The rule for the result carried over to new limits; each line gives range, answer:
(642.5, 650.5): 199.3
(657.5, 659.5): 238.8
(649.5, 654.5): 218.1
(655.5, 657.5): 200.2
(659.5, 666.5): 247.6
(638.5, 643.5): 172.9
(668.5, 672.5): 201.7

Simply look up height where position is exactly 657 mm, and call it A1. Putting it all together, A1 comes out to 200.2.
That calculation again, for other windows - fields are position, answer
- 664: 238.2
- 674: 147.3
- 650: 198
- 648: 197.1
